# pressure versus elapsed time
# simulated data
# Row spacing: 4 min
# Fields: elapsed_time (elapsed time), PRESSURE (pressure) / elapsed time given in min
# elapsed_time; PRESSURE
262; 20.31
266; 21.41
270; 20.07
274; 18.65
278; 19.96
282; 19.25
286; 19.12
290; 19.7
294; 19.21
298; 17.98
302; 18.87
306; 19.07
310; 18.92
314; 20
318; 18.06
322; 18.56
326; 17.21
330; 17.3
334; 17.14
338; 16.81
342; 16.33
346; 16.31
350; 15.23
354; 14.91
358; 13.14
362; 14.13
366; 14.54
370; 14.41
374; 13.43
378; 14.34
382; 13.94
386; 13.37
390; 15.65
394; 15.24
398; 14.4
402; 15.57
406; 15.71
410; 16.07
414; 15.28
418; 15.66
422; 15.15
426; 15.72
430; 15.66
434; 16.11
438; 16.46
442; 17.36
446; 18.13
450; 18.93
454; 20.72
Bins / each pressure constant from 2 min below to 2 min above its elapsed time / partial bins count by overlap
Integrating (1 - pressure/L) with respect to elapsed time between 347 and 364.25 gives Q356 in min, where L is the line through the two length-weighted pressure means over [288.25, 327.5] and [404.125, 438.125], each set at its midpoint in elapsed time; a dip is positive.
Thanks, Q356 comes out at 2.98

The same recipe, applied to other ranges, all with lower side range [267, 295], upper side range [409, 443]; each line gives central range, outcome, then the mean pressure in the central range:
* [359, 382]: 4.22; 14.1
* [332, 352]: 1.81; 16.4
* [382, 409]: 2.74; 15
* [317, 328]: 0.32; 17.9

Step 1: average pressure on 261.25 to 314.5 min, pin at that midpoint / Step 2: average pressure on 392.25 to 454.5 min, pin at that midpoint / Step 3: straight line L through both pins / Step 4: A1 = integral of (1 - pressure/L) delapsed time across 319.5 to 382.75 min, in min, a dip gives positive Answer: 8.6 min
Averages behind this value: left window 19.4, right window 16.3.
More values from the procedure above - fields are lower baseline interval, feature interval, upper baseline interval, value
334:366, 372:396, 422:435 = 1.8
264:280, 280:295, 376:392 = -0.1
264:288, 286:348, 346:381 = -3.3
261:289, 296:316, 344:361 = -1.3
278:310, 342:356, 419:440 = 1.7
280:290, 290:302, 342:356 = -0.1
